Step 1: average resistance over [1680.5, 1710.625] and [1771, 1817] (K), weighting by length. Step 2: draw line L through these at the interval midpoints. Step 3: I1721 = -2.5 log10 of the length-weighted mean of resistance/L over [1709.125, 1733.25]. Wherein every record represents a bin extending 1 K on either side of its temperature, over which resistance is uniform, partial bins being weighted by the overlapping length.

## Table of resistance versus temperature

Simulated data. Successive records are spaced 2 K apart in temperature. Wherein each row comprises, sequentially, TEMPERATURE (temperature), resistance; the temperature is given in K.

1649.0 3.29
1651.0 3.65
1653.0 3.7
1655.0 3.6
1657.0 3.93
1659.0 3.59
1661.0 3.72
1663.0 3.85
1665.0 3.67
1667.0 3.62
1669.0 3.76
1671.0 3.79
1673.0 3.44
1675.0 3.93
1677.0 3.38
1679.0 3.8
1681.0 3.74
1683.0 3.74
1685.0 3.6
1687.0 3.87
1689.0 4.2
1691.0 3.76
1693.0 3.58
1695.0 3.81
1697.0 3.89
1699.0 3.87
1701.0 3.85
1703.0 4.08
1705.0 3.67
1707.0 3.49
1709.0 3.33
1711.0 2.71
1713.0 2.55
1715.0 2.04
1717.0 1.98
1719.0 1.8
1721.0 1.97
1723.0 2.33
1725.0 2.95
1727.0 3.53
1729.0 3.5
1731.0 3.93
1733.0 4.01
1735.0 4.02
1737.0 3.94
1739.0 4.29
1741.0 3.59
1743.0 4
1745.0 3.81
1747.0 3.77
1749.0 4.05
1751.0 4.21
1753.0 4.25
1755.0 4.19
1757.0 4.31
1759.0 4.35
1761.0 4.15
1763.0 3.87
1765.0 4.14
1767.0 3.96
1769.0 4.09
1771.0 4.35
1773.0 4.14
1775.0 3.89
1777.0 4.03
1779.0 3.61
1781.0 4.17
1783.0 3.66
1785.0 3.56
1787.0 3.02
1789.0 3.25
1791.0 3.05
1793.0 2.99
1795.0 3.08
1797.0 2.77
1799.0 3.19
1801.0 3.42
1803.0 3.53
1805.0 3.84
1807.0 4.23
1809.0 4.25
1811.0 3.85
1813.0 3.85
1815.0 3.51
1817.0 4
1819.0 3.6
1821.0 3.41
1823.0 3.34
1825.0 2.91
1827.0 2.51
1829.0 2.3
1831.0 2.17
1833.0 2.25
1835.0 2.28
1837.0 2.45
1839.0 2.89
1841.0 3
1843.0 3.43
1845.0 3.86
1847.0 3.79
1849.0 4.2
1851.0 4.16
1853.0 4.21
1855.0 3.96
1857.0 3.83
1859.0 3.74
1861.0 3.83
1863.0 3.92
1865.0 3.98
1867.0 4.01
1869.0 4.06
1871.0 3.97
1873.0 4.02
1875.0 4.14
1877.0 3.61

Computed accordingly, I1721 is 0.32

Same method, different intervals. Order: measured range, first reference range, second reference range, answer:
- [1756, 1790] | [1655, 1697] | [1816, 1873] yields -0.10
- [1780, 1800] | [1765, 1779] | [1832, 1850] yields 0.17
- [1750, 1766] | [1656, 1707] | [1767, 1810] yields -0.14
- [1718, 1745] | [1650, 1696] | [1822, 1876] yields 0.08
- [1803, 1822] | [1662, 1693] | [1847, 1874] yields 0.03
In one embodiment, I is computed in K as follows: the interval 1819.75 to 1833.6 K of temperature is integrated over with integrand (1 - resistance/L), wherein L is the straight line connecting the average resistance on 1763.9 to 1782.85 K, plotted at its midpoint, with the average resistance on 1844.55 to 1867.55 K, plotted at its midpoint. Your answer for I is 4.4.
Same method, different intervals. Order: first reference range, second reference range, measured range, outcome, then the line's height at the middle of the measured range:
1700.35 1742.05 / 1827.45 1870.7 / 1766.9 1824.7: -4.92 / 3.35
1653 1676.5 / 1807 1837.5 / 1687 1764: -1.81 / 3.5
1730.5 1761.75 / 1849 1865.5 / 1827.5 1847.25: 5.88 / 3.98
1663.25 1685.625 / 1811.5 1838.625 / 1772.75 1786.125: -2.70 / 3.2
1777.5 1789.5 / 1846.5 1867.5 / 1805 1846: 6.19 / 3.8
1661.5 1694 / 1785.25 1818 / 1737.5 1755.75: -2.11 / 3.6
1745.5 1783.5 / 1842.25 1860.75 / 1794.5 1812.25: 1.80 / 4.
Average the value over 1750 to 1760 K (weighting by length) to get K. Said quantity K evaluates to 4.26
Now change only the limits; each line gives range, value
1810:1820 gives 3.76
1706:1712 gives 3.18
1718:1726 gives 2.26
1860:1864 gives 3.88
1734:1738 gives 3.98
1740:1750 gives 3.84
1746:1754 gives 4.07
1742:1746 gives 3.91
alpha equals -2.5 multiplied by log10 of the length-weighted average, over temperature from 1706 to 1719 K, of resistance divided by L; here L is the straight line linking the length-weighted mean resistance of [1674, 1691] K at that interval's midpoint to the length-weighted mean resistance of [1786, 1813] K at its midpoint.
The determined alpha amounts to 0.38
